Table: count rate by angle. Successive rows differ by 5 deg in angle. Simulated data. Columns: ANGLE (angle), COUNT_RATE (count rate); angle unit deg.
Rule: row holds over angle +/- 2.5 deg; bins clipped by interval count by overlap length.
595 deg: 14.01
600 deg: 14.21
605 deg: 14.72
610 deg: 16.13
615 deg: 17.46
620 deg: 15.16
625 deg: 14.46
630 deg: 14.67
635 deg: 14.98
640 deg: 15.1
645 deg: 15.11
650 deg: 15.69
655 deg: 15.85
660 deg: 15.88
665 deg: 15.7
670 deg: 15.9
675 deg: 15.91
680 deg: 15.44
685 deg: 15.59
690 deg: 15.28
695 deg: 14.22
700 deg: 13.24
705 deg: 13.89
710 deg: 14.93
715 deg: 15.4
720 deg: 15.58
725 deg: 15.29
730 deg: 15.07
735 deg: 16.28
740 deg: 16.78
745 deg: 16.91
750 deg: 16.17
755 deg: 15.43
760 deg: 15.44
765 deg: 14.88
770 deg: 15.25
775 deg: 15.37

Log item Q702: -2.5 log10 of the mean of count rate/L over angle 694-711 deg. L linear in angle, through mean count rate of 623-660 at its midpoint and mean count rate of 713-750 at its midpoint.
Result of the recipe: 0.13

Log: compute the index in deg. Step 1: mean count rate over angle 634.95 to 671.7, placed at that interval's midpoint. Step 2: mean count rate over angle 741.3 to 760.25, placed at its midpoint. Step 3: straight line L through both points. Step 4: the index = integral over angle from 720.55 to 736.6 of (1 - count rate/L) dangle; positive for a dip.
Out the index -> 0.5 deg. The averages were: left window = 15.6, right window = 16.1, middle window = 15.5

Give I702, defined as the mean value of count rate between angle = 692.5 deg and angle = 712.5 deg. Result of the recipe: 14.1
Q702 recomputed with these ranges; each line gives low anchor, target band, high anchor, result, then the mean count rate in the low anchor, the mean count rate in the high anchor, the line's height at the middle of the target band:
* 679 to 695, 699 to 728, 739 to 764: 0.05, 15.2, 16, 15.6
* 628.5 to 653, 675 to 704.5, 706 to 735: 0.03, 15.1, 15.3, 15.2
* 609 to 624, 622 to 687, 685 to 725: 0.01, 16.1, 14.7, 15.5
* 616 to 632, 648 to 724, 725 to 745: 0.03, 15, 16.1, 15.6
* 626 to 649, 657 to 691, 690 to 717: -0.07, 15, 14.4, 14.7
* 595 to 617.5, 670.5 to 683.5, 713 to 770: -0.01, 15.5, 15.7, 15.6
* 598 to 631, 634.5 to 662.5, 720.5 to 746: 0.00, 15.3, 16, 15.5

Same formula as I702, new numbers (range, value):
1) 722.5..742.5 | 15.9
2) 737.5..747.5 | 16.8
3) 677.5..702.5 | 14.8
